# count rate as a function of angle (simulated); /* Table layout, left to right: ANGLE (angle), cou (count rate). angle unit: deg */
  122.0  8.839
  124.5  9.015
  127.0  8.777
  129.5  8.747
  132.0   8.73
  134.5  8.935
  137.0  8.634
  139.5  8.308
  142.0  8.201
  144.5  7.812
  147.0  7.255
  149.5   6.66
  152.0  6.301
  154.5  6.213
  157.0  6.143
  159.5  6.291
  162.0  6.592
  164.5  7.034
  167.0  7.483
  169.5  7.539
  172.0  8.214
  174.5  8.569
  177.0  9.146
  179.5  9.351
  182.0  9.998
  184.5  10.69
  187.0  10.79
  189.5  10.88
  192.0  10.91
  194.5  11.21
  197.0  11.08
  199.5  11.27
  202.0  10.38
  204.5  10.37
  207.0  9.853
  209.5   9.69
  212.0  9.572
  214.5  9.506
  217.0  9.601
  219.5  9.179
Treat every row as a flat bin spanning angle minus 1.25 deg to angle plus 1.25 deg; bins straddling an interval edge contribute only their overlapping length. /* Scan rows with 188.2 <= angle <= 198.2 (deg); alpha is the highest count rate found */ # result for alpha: 11.21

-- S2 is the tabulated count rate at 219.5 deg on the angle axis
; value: 9.179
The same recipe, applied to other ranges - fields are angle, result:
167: 7.483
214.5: 9.506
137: 8.634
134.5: 8.935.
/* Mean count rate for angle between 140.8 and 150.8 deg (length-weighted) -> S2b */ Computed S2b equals 7.47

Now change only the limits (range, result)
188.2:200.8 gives 11.1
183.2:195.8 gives 10.9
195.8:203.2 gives 10.9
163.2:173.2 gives 7.56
